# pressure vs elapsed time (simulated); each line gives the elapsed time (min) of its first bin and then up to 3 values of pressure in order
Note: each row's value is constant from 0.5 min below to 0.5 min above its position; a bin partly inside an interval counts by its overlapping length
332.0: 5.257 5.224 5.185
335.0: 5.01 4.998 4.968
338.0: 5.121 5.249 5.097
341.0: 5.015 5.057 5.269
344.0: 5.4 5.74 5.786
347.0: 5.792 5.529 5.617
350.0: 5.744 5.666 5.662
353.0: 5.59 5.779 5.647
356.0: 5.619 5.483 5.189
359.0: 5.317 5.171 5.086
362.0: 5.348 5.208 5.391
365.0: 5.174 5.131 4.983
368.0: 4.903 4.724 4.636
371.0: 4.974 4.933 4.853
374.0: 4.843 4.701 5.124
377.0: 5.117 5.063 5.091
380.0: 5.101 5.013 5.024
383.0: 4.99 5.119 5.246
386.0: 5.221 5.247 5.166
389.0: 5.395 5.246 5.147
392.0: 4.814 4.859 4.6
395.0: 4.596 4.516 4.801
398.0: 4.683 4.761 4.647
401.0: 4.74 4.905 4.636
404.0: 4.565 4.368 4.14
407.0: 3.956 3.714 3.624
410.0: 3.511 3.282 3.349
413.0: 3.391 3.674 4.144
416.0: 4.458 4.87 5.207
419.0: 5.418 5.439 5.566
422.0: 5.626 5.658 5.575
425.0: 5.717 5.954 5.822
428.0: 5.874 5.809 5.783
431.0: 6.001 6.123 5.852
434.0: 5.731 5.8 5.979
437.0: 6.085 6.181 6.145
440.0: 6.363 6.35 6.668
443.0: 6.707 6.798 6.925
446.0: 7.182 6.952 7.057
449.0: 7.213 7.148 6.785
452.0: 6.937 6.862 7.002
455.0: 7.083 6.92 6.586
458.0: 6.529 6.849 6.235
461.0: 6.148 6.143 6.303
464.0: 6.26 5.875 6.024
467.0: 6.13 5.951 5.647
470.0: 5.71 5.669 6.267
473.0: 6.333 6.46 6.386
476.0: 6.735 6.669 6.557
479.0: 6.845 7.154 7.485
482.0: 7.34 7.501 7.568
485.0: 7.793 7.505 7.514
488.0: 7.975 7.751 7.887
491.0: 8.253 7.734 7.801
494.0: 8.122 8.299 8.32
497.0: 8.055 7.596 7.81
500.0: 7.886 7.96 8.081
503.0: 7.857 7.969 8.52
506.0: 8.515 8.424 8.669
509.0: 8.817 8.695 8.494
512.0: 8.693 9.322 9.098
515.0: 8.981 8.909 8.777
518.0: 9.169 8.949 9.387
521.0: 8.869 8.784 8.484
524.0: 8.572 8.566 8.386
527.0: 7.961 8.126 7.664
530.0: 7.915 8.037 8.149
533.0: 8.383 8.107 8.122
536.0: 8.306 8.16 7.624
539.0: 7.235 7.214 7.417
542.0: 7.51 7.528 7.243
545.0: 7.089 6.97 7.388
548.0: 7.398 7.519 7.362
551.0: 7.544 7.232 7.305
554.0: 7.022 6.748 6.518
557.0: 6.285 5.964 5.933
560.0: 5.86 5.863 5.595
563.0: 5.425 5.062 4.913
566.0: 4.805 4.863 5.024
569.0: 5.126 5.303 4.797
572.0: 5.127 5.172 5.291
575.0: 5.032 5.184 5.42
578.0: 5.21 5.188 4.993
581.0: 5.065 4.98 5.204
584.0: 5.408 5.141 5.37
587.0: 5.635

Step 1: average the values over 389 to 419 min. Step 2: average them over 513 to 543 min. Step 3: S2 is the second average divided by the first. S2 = 1.88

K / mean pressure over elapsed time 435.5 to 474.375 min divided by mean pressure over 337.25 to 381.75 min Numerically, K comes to 1.2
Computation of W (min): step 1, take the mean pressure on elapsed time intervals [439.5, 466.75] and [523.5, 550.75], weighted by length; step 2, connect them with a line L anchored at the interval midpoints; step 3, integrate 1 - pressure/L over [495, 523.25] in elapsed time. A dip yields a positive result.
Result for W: -4.3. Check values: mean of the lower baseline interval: 6.66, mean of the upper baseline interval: 7.77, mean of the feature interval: 8.54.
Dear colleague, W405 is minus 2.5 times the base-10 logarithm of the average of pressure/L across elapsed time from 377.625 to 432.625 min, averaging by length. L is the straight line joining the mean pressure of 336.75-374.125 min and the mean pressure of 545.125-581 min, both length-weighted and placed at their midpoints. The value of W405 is 0.11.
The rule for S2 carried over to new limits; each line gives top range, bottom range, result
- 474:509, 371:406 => 1.57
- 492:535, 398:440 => 1.67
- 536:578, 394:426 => 1.37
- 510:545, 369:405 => 1.69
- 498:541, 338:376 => 1.58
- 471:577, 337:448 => 1.40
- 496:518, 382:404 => 1.72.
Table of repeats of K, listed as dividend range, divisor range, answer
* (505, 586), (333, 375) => 1.34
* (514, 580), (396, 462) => 1.25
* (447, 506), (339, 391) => 1.35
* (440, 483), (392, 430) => 1.40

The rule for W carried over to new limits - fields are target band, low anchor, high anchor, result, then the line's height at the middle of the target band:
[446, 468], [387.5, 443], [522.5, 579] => -4.0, 5.6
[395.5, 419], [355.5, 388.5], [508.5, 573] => 5.4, 5.57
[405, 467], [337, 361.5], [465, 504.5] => 7.8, 6.58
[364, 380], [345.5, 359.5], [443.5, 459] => 2.4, 5.86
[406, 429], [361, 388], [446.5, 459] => 5.2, 6.08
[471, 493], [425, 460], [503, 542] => 0.6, 7.41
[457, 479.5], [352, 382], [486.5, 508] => 3.4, 7.39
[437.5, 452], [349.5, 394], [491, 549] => -0.2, 6.65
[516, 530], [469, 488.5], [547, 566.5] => -4.2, 6.59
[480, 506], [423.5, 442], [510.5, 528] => 0.2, 7.92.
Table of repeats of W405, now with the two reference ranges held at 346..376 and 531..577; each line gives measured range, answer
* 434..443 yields -0.076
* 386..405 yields 0.136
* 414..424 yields 0.111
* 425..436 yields -0.028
